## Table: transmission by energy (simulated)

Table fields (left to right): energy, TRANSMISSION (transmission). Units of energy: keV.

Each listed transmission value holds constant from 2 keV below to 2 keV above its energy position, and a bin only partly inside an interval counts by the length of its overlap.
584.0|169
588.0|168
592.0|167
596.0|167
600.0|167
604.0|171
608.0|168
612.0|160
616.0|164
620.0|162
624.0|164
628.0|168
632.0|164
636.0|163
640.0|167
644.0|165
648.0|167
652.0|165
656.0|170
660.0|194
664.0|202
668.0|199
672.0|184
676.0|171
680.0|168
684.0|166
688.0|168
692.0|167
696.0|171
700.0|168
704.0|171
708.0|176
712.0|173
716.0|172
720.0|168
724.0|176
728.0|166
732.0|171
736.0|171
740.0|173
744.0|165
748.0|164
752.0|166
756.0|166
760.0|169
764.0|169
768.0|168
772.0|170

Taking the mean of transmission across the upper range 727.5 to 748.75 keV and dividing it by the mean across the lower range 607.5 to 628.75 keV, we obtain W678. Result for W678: 1.0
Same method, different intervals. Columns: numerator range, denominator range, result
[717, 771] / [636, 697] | 0.97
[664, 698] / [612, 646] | 1.07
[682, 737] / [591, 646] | 1.03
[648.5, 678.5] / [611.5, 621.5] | 1.12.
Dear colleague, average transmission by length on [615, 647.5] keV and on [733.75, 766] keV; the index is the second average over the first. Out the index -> 1.02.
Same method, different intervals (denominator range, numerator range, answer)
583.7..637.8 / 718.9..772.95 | 1.02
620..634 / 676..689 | 1.02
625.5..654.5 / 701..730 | 1.04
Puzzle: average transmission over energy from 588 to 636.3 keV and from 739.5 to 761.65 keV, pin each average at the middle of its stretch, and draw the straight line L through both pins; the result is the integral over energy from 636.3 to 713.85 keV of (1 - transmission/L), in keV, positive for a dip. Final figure -3.7 keV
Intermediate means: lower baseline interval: 166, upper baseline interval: 167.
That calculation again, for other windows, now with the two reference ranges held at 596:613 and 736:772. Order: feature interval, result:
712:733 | -0.40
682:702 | -0.06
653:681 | -2.77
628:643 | 0.18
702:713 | -0.38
